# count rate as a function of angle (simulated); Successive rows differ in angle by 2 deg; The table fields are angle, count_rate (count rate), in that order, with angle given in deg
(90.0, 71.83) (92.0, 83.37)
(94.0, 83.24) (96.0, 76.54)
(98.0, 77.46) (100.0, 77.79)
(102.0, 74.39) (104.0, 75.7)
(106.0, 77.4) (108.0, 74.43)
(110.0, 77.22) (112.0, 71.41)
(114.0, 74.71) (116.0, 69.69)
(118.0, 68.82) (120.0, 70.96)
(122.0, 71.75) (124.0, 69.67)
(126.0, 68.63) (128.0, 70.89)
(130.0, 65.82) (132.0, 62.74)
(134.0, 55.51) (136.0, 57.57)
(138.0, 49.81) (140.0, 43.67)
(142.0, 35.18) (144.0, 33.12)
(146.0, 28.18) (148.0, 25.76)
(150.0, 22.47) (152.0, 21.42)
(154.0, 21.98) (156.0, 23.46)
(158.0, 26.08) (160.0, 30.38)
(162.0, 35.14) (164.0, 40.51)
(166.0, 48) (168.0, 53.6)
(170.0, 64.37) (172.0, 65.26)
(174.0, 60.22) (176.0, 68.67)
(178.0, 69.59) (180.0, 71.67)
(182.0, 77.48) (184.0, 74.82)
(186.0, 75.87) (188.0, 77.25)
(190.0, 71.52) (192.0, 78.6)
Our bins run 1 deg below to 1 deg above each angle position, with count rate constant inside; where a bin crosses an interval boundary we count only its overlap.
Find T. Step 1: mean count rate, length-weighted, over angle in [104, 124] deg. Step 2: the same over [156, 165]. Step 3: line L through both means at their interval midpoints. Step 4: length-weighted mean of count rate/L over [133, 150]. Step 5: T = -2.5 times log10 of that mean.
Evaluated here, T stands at 0.23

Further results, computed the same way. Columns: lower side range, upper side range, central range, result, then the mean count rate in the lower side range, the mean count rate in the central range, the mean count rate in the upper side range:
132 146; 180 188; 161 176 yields 0.225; 45.8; 53.5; 75.7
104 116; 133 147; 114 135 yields -0.147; 74.6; 67.8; 43.3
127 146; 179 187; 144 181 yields 0.473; 51.4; 42.9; 75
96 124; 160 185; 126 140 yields 0.152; 73.9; 59.8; 59.6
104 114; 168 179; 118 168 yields 0.468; 75.1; 45.6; 64.5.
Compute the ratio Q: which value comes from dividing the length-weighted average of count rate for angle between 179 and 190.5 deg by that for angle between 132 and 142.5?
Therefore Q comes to 1.49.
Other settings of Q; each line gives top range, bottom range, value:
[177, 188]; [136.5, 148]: 1.96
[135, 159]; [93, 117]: 0.43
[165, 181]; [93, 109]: 0.81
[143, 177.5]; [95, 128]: 0.54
